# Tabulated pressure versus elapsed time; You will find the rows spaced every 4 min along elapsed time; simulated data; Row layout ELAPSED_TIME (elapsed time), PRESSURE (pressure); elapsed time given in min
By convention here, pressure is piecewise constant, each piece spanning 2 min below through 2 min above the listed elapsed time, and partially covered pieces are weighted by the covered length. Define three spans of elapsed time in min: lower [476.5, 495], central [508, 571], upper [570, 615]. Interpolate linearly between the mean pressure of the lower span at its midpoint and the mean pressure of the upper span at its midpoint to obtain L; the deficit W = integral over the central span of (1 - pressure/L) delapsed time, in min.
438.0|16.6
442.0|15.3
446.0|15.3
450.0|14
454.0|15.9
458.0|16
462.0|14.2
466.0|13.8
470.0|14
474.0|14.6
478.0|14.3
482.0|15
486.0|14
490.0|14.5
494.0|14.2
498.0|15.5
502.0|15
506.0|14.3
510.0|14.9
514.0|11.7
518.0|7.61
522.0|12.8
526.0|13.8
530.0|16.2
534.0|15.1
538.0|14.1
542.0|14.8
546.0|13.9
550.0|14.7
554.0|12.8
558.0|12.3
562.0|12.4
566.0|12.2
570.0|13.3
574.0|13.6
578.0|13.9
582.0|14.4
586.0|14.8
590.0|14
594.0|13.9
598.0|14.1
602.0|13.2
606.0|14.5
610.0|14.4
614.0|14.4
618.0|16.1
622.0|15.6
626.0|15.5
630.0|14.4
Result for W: 4.2 min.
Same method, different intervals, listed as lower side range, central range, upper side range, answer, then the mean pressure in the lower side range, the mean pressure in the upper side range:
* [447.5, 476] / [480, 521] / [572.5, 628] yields 2.7 min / 14.7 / 14.5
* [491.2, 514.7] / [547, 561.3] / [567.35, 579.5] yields 0.6 min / 14.4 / 13.5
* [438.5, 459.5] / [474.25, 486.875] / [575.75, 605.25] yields 0.5 min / 15.4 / 14.1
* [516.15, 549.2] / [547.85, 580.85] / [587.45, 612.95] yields 1.5 min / 13.6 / 14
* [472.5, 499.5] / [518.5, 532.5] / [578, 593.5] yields 0.8 min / 14.6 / 14.3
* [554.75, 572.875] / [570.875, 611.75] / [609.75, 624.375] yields -0.3 min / 12.6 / 15.2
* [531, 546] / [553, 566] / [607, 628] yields 2.1 min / 14.7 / 15.2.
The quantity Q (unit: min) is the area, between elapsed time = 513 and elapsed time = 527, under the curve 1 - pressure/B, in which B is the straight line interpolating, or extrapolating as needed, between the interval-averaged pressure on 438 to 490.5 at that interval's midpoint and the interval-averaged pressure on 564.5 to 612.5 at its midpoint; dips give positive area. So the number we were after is 2.99 min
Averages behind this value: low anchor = 14.8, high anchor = 13.9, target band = 11.3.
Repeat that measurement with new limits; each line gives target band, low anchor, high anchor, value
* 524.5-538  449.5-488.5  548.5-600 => -0.92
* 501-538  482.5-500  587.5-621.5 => 2.69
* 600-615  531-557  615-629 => 1.17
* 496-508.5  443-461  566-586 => -0.26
